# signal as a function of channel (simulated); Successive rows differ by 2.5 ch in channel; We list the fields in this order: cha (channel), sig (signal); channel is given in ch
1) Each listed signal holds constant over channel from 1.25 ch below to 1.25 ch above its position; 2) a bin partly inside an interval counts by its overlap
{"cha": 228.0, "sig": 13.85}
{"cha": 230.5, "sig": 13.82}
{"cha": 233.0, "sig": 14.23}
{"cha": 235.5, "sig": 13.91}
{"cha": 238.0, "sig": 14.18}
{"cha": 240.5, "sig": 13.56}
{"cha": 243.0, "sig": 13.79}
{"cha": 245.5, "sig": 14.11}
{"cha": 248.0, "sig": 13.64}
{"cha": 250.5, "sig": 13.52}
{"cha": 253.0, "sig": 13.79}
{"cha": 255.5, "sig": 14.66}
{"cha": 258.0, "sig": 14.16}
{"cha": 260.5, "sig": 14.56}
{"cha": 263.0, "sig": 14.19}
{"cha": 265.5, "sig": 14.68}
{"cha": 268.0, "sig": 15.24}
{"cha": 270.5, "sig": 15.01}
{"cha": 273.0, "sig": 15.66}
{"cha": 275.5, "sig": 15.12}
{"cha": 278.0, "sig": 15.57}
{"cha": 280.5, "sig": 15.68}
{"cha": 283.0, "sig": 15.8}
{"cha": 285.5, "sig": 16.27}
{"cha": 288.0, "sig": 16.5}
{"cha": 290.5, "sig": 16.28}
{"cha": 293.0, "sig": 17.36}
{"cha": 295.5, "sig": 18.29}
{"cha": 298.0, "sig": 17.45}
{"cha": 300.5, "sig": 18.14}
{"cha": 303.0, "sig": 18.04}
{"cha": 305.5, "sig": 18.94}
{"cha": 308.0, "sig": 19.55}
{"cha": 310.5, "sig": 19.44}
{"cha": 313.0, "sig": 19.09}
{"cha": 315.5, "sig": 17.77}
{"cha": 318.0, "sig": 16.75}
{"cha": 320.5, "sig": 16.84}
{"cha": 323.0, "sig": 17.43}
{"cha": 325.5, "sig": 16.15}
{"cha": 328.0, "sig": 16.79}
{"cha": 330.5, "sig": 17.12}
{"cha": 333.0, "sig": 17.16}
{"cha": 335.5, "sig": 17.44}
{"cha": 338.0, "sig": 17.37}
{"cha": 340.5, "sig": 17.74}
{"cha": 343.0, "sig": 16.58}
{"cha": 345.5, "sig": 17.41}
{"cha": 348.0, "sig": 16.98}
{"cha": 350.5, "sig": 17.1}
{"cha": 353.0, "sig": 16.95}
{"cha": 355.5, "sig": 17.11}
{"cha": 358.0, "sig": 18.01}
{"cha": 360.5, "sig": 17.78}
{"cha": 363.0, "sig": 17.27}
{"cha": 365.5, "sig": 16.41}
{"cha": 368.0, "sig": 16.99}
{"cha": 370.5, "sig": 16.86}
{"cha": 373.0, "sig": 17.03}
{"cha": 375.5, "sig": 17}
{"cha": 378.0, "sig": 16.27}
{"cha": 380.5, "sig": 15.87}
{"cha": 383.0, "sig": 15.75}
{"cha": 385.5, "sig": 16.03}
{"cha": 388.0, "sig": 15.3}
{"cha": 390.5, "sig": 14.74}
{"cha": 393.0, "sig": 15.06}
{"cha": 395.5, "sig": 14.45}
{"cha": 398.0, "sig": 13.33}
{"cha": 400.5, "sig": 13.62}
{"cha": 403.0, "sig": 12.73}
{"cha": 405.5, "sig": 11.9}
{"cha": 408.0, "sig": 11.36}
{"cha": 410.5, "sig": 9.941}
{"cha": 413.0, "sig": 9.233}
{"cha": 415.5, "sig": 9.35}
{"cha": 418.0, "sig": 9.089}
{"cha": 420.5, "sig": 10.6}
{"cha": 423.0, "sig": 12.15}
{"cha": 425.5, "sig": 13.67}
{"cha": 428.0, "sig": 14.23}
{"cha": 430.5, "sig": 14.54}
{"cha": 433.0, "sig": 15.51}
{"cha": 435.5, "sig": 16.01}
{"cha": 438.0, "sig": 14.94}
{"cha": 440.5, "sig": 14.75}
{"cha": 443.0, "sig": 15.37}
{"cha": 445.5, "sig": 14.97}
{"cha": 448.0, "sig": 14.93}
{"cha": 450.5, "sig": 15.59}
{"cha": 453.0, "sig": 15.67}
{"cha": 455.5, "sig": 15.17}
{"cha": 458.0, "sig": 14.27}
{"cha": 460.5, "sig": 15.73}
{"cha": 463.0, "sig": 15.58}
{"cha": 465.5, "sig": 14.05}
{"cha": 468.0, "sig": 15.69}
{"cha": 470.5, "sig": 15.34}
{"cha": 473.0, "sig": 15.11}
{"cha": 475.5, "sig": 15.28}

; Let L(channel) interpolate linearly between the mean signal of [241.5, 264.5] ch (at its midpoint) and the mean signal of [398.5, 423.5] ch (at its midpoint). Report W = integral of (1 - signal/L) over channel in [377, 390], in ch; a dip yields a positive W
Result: -4.7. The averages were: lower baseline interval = 14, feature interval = 15.8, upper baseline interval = 11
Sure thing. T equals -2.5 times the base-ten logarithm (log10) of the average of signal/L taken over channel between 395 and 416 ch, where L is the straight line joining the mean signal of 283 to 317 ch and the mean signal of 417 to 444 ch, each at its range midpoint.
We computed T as 0.232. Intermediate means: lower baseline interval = 17.8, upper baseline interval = 13.7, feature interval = 11.8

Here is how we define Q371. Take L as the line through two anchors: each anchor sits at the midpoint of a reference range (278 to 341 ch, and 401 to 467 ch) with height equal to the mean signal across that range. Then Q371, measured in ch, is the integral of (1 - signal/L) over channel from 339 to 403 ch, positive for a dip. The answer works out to -3.1 ch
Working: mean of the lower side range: 17.4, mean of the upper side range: 13.5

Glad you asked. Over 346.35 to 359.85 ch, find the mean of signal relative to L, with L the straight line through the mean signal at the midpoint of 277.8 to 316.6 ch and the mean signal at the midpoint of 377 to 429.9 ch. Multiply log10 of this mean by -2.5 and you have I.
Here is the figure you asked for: -0.138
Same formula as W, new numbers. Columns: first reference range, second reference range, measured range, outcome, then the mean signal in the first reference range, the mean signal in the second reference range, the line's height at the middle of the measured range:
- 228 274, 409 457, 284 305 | -4.9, 14.2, 13.5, 14.1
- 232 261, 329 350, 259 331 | -4.8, 14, 17.2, 15.7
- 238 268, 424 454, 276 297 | -3.2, 14.1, 15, 14.3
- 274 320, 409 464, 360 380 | -1.9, 17.3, 13.7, 15.4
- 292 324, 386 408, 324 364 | -2.1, 18.1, 13.8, 16.4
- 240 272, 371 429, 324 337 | -2.9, 14.3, 13.5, 13.8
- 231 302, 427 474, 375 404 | 0.3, 15.2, 15.1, 15.2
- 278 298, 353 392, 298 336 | -2.7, 16.6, 16.6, 16.6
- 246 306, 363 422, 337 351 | -2.4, 15.7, 13.9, 14.7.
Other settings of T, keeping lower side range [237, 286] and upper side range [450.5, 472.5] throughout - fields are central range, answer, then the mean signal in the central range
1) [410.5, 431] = 0.30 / 11.4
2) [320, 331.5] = -0.14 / 16.9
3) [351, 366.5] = -0.16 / 17.3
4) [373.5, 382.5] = -0.10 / 16.4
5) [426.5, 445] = 0.01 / 15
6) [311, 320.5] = -0.20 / 17.9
